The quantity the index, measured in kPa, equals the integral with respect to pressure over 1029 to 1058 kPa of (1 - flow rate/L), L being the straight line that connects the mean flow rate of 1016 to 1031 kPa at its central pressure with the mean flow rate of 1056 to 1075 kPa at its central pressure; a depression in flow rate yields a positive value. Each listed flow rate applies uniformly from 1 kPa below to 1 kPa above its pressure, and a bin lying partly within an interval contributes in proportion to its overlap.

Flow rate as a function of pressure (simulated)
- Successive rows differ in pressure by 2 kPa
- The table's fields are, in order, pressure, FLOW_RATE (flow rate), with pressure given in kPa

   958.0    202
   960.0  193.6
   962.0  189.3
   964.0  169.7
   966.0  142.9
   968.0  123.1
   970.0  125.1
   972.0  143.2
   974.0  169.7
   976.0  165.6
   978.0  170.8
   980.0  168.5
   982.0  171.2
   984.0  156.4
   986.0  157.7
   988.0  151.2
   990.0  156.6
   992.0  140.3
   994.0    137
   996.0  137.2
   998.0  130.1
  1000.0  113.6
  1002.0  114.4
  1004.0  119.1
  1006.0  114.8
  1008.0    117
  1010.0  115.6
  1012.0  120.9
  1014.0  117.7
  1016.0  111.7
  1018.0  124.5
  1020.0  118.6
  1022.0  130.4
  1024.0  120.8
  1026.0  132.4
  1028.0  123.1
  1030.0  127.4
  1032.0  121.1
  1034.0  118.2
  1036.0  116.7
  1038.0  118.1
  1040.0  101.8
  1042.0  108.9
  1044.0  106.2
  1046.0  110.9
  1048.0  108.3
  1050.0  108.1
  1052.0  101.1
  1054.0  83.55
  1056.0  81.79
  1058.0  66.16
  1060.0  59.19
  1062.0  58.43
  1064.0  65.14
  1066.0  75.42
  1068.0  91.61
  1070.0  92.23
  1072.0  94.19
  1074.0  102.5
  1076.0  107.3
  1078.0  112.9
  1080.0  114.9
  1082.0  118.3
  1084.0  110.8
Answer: -1.05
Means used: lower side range 124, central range 107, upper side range 78.5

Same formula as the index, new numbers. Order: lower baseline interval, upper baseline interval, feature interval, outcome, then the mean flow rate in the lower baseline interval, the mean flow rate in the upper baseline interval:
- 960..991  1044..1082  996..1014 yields 2.2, 159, 91.9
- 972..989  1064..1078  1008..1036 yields 1.9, 163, 93.2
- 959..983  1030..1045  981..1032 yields 2.1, 161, 114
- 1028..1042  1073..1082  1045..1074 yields 7.0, 117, 110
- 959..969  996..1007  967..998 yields -2.0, 164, 120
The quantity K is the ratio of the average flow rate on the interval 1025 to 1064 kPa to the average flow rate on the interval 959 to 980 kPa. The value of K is 0.64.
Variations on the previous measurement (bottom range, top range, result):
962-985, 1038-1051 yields 0.69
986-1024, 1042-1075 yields 0.70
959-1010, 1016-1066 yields 0.71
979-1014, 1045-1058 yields 0.71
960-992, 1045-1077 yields 0.56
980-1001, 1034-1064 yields 0.65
